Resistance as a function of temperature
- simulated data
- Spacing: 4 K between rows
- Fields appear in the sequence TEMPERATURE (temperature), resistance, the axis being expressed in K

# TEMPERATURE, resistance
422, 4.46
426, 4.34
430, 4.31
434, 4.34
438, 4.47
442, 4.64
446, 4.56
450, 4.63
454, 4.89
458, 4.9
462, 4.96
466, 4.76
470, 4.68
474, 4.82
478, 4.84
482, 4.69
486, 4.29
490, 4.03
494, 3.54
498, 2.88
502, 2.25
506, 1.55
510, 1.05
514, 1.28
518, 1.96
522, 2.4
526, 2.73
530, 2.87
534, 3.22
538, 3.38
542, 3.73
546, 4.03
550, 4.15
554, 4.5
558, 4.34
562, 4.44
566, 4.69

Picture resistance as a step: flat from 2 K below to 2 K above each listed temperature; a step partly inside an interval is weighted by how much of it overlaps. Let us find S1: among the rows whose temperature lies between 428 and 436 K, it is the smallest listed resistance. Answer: 4.31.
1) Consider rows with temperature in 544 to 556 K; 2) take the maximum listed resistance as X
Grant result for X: 4.5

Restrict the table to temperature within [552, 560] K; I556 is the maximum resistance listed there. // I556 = 4.5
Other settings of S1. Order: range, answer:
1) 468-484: 4.68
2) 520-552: 2.4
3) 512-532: 1.28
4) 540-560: 3.73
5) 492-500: 2.88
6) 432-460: 4.34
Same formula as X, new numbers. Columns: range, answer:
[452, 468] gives 4.96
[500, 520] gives 2.25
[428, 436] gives 4.34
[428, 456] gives 4.89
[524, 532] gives 2.87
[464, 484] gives 4.84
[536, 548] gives 4.03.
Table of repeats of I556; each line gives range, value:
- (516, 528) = 2.73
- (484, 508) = 4.29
